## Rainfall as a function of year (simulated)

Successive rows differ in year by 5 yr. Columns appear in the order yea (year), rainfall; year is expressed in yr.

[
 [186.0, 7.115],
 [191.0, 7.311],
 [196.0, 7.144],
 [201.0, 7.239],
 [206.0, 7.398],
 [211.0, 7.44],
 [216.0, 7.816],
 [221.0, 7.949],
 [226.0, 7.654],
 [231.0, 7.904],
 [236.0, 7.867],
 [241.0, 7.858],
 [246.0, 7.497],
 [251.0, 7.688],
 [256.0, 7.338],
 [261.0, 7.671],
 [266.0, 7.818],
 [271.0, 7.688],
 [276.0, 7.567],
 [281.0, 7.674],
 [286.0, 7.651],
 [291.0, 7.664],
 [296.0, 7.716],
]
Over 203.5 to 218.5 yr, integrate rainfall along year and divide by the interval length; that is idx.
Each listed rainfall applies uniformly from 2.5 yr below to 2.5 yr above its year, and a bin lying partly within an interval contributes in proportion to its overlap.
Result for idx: 7.55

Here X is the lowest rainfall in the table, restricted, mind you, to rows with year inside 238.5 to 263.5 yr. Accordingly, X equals 7.338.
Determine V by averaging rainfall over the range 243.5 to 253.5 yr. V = 7.59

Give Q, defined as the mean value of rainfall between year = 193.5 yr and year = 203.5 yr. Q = 7.19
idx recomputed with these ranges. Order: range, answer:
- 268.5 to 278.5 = 7.63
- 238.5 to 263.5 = 7.61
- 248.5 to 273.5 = 7.64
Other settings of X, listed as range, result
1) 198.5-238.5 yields 7.239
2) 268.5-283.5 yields 7.567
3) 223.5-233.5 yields 7.654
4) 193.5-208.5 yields 7.144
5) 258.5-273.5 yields 7.671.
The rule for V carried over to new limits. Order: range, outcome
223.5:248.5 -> 7.76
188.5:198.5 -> 7.23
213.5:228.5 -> 7.81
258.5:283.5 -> 7.68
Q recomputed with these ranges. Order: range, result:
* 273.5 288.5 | 7.63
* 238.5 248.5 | 7.68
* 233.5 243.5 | 7.86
